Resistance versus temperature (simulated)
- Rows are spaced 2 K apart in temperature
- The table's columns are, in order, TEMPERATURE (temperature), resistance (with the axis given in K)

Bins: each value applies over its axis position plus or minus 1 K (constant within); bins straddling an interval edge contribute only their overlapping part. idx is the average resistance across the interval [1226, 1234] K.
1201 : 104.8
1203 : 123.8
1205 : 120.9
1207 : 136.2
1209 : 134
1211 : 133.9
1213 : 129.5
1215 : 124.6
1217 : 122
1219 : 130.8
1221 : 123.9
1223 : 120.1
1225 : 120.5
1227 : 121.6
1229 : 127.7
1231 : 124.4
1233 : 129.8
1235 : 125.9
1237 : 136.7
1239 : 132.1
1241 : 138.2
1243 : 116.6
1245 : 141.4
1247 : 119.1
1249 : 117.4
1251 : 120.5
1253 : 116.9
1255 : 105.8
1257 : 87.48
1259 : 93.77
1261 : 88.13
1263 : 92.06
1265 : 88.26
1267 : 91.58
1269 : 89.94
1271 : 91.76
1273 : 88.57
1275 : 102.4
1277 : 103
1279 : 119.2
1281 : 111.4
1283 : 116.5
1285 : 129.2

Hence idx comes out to 126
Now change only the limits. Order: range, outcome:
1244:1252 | 125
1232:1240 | 131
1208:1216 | 130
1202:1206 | 122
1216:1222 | 126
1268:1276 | 93.2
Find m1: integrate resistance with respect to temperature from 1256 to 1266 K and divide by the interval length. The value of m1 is 89.9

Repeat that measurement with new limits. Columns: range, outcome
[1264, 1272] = 90.4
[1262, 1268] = 90.6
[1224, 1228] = 121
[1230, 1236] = 127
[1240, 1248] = 129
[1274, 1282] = 109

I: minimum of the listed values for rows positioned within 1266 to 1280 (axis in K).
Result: 88.57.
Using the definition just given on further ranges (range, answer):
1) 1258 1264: 88.13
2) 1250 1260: 87.48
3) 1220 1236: 120.1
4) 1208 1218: 122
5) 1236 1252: 116.6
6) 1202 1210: 120.9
